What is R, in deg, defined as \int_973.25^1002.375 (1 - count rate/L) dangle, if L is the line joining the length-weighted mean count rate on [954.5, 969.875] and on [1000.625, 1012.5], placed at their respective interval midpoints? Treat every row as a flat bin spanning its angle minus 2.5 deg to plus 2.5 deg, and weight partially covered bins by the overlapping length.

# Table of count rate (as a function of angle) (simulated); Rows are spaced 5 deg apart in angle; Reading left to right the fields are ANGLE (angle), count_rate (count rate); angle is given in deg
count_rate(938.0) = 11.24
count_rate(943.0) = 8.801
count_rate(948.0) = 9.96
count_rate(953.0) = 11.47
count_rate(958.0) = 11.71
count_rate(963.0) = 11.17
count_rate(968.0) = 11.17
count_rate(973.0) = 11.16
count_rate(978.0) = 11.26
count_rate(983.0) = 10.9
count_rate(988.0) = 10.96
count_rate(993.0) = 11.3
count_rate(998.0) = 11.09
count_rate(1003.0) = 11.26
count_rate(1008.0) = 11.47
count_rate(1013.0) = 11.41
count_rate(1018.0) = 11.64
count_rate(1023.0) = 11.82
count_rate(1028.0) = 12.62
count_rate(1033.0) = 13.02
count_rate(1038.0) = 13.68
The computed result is 0.6 deg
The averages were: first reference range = 11.4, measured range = 11.1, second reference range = 11.4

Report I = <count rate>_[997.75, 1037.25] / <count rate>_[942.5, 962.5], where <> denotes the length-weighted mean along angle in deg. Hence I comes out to 1.11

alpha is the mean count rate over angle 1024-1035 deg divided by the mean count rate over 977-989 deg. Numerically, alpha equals 1.15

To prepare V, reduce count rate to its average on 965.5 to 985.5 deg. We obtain 11.1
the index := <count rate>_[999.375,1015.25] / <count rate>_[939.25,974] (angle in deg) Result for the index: 1.05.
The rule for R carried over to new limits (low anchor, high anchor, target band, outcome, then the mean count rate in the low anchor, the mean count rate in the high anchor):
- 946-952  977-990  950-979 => -1.8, 10.3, 11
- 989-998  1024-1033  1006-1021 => 0.6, 11.2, 12.6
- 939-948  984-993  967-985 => -0.9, 9.53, 11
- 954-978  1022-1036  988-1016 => 1.8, 11.3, 12.6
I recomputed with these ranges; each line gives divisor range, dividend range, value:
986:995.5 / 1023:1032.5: 1.12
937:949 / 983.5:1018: 1.14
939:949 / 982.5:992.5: 1.15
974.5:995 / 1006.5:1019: 1.04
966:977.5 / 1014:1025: 1.04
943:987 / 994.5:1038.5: 1.09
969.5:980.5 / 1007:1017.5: 1.02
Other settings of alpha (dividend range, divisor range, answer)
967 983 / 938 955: 1.09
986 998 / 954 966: 0.97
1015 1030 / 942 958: 1.15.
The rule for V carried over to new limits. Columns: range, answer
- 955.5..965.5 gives 11.4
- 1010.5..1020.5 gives 11.5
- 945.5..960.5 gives 11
